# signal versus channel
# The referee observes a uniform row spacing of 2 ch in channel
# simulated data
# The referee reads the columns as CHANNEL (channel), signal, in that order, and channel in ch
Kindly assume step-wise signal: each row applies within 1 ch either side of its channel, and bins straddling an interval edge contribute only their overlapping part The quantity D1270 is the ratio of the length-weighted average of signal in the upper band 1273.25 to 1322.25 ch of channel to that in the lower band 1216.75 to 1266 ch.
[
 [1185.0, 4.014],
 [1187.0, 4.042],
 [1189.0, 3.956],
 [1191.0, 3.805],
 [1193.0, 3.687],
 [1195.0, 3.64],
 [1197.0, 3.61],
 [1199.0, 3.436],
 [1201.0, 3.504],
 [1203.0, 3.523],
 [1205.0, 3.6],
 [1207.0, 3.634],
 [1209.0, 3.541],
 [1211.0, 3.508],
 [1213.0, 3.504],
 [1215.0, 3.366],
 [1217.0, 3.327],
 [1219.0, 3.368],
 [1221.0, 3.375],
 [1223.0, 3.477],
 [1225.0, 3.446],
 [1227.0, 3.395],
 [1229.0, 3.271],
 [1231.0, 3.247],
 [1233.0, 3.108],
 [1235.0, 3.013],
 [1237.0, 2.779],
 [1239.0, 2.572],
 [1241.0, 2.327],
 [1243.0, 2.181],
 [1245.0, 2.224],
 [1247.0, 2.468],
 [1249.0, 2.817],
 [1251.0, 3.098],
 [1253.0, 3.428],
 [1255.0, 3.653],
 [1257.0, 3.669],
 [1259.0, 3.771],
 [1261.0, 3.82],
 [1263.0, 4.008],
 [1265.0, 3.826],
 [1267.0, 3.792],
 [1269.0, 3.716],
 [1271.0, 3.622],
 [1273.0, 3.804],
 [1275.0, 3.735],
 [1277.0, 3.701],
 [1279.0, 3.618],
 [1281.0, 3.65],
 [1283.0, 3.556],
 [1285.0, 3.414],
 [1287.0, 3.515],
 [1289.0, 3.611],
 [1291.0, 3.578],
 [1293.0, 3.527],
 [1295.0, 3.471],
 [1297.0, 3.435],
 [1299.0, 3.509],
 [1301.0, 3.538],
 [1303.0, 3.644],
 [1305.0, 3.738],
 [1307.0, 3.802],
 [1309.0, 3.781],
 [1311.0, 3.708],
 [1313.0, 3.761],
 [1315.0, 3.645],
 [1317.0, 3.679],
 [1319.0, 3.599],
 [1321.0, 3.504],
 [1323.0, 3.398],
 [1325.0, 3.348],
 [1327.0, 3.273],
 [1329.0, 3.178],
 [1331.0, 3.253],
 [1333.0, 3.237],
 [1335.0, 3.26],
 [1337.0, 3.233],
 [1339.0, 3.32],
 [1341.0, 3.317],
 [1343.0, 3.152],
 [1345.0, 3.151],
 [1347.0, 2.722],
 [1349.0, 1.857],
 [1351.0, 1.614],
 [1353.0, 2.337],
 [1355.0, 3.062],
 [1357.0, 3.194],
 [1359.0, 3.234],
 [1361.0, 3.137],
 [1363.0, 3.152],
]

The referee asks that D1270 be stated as 1.1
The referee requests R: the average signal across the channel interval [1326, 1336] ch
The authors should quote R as 3.24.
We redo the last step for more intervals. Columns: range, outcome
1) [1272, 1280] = 3.71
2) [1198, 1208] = 3.54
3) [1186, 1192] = 3.93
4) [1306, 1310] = 3.79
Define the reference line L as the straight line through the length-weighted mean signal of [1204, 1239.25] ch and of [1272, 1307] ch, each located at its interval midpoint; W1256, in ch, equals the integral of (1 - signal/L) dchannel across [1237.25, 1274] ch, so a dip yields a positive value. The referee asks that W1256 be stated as 2.2 ch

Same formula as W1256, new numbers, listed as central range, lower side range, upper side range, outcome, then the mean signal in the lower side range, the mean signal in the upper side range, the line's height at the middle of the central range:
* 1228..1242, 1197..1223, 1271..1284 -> 2.55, 3.48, 3.67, 3.55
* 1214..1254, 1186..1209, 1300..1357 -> 6.10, 3.67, 3.25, 3.55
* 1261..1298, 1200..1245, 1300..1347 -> -3.43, 3.21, 3.44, 3.34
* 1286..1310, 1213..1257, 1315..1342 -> -2.40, 3.07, 3.36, 3.27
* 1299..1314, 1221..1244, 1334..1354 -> -4.36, 3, 2.8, 2.86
